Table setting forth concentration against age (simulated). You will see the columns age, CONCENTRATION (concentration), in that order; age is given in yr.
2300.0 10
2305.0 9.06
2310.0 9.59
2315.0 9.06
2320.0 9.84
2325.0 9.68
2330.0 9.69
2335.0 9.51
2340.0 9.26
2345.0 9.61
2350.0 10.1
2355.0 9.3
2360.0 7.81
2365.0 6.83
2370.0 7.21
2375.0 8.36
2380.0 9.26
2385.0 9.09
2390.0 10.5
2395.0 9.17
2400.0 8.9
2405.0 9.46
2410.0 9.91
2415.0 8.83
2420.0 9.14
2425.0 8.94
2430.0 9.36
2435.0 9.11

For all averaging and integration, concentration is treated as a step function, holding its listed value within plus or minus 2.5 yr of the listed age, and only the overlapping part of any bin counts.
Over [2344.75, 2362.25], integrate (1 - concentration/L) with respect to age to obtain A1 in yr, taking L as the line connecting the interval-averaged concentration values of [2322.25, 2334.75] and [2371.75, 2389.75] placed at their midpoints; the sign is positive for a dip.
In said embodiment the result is 0.4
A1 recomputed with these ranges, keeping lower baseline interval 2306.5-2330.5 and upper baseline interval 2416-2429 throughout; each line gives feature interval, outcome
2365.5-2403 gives 1.6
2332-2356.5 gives -0.4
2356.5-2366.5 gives 1.9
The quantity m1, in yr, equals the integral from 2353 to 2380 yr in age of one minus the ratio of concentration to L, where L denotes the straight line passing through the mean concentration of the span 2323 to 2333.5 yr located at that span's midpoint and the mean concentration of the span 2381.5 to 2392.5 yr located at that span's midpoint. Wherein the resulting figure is 4.8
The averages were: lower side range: 9.67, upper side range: 9.75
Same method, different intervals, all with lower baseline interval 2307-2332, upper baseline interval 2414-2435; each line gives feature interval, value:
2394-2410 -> -0.2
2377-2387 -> 0.2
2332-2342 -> 0.1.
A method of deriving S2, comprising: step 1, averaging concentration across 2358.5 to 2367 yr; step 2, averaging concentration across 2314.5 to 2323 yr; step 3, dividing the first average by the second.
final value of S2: 0.8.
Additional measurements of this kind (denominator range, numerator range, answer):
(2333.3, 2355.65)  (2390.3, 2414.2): 0.98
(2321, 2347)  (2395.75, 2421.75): 0.97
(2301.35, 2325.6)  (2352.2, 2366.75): 0.85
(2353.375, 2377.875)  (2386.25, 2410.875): 1.21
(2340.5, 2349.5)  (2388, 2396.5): 1.02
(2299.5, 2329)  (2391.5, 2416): 0.98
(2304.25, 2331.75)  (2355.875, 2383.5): 0.84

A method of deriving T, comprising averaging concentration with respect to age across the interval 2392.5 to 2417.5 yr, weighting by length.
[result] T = 9.25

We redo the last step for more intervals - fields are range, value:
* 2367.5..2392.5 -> 8.88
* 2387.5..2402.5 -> 9.52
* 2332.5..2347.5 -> 9.46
